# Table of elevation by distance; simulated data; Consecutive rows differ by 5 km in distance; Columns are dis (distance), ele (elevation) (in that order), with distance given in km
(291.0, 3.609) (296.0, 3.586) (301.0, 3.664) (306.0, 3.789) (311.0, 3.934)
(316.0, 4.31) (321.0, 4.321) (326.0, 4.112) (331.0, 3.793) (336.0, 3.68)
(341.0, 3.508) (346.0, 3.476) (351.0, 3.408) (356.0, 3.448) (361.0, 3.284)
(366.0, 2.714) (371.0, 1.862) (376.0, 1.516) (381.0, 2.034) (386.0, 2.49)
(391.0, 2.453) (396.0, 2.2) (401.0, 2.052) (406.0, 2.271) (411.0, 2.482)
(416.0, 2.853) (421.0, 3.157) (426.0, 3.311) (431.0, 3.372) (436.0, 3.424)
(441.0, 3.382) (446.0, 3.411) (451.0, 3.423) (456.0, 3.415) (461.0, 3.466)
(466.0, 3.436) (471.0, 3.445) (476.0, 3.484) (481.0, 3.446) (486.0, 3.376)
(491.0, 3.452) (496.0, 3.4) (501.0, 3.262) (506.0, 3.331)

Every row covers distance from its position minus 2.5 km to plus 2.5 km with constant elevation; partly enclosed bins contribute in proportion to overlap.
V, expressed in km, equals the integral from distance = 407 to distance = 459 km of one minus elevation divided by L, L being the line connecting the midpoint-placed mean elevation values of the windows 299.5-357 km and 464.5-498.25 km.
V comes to 5.1 km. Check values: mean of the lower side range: 3.8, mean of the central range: 3.2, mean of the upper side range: 3.43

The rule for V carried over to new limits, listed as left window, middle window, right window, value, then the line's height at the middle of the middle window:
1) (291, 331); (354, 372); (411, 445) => 3.6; 3.6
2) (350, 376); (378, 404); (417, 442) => 6.6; 3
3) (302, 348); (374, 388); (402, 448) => 5.7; 3.41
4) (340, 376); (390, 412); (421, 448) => 6.4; 3.19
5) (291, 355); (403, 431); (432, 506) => 5.5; 3.54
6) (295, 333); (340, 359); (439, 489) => 1.9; 3.83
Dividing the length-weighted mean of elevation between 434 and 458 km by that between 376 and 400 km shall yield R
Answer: 1.6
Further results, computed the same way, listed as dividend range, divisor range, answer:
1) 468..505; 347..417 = 1.35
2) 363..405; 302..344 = 0.56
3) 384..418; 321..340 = 0.61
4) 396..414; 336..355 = 0.65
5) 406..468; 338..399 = 1.19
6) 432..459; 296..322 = 0.86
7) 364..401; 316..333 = 0.53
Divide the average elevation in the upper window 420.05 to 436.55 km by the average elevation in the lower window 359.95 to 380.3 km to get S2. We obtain 1.48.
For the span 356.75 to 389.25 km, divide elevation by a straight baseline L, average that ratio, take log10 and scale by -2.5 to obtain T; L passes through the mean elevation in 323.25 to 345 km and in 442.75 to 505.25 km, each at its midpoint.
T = 0.47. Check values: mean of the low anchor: 3.76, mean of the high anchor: 3.42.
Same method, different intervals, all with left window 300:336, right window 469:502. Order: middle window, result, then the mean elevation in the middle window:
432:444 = 0.055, 3.4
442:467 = 0.029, 3.43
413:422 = 0.229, 2.95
